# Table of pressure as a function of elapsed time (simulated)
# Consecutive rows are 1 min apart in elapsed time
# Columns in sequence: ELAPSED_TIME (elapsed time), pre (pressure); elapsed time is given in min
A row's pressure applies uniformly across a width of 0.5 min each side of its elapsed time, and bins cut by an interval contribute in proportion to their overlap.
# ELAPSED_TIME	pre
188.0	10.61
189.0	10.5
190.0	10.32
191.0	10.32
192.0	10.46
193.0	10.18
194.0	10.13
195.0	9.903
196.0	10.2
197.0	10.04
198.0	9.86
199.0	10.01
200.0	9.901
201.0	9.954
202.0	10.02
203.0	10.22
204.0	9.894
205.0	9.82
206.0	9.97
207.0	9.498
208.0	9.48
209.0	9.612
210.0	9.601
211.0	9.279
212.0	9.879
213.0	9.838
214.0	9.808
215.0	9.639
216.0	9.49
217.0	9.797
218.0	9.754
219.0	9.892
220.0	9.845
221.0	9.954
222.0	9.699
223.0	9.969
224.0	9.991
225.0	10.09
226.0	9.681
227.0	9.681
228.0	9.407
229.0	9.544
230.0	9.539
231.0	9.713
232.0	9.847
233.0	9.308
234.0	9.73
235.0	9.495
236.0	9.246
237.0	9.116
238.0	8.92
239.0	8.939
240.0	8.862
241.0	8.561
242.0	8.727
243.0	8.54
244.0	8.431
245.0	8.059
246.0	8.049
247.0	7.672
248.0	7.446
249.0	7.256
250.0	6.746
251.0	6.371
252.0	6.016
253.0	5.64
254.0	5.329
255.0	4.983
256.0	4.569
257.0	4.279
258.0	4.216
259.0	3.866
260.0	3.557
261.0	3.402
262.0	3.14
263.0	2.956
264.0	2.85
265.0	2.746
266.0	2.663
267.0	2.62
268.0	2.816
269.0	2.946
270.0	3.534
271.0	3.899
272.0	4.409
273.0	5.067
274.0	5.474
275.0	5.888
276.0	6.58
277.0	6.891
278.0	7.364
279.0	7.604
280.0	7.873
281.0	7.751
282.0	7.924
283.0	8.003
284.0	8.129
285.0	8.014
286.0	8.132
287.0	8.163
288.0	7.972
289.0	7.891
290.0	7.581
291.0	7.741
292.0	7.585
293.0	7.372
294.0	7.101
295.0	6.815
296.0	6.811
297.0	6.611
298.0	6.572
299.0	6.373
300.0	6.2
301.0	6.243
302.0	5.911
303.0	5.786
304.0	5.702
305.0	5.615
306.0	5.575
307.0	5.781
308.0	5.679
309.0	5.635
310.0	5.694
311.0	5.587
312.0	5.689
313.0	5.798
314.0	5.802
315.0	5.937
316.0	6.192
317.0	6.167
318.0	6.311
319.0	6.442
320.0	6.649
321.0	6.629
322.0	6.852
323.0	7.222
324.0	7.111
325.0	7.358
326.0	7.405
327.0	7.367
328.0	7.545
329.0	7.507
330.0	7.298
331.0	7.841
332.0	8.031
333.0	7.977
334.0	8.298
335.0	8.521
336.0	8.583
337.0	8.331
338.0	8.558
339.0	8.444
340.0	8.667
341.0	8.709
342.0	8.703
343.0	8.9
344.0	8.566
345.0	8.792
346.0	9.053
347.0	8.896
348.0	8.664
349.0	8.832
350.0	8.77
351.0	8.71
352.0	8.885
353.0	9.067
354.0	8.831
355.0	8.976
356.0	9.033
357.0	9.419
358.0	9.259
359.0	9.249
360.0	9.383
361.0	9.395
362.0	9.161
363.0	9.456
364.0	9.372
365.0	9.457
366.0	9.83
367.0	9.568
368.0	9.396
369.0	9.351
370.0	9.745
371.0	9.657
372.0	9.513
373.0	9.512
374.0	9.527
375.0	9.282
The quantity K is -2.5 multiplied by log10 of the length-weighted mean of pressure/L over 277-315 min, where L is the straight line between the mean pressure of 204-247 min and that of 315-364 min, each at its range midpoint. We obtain 0.26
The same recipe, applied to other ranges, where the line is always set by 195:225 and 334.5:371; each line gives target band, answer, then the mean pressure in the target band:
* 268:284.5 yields 0.474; 6.11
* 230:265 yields 0.370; 6.86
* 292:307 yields 0.416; 6.36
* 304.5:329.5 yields 0.400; 6.38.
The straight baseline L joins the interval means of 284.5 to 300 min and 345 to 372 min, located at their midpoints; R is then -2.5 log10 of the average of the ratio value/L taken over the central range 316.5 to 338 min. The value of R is 0.13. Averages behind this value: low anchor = 7.34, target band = 7.43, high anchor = 9.21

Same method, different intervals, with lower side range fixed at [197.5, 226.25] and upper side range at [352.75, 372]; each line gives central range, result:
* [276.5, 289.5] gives 0.22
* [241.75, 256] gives 0.36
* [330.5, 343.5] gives 0.12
